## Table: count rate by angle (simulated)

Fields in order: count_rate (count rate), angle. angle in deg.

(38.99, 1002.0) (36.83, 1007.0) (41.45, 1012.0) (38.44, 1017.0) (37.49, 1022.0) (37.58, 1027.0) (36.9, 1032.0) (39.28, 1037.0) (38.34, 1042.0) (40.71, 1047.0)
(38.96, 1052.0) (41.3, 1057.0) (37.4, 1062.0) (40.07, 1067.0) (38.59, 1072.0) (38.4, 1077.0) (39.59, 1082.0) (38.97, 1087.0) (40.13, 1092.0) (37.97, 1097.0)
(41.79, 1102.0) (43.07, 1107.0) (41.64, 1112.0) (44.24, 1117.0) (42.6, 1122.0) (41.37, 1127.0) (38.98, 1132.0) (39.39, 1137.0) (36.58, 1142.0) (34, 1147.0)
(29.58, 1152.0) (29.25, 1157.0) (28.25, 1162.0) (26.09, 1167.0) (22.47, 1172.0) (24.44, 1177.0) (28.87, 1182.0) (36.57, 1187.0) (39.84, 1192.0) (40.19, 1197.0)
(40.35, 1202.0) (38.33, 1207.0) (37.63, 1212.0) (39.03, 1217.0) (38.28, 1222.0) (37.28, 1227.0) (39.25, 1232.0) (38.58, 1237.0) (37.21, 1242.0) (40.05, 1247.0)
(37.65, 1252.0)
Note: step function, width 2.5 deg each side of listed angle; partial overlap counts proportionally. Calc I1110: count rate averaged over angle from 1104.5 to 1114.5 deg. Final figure 42.4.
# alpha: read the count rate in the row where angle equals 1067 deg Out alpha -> 40.07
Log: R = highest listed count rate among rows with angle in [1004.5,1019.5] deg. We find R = 41.45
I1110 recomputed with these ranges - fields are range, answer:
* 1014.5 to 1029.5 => 37.8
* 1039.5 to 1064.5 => 39.3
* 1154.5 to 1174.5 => 26.5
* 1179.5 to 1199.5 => 36.4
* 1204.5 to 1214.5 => 38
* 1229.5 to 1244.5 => 38.3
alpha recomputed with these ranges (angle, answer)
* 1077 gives 38.4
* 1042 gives 38.34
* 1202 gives 40.35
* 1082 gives 39.59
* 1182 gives 28.87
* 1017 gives 38.44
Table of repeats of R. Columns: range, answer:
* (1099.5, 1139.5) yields 44.24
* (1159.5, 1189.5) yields 36.57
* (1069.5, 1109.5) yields 43.07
